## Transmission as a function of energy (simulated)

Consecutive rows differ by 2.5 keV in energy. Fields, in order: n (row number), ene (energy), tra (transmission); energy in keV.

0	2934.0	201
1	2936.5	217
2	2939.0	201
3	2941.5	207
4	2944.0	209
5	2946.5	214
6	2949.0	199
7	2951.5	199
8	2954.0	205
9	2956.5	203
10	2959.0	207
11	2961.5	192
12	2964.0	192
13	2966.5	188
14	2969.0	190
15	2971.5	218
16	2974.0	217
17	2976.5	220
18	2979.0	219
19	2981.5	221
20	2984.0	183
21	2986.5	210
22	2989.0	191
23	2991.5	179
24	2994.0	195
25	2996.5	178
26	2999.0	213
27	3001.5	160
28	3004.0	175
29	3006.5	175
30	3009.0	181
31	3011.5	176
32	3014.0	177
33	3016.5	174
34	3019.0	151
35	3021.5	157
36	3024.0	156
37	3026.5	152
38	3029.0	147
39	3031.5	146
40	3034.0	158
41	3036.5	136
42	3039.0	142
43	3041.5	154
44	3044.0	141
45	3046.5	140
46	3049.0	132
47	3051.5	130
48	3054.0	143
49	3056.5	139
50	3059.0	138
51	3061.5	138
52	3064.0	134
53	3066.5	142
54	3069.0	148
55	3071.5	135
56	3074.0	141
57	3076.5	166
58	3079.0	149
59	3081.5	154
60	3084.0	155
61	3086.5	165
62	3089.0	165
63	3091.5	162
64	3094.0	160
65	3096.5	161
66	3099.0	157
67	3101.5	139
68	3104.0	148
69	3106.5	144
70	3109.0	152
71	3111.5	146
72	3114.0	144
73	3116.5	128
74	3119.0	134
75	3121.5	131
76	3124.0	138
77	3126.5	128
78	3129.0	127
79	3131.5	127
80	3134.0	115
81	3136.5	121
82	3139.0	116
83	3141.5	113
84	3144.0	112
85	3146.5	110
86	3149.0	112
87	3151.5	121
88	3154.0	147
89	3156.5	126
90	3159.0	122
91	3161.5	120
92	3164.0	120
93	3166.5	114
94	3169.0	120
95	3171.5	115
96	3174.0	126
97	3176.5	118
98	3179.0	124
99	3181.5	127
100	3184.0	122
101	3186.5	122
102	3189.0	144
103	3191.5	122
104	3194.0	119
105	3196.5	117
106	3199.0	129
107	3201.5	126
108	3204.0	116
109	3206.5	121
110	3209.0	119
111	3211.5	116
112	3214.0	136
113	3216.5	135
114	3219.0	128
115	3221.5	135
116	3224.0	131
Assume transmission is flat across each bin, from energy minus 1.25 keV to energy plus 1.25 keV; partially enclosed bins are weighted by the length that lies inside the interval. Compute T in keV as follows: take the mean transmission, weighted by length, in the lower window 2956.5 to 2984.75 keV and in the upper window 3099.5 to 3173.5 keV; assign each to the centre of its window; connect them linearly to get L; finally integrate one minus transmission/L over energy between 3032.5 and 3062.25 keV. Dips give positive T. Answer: 4.9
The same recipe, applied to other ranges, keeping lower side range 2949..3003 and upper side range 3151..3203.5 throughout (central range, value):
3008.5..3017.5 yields 0.41 keV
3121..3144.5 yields 2.95 keV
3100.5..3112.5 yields 0.34 keV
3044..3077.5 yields 5.38 keV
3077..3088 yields 0.17 keV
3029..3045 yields 2.71 keV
